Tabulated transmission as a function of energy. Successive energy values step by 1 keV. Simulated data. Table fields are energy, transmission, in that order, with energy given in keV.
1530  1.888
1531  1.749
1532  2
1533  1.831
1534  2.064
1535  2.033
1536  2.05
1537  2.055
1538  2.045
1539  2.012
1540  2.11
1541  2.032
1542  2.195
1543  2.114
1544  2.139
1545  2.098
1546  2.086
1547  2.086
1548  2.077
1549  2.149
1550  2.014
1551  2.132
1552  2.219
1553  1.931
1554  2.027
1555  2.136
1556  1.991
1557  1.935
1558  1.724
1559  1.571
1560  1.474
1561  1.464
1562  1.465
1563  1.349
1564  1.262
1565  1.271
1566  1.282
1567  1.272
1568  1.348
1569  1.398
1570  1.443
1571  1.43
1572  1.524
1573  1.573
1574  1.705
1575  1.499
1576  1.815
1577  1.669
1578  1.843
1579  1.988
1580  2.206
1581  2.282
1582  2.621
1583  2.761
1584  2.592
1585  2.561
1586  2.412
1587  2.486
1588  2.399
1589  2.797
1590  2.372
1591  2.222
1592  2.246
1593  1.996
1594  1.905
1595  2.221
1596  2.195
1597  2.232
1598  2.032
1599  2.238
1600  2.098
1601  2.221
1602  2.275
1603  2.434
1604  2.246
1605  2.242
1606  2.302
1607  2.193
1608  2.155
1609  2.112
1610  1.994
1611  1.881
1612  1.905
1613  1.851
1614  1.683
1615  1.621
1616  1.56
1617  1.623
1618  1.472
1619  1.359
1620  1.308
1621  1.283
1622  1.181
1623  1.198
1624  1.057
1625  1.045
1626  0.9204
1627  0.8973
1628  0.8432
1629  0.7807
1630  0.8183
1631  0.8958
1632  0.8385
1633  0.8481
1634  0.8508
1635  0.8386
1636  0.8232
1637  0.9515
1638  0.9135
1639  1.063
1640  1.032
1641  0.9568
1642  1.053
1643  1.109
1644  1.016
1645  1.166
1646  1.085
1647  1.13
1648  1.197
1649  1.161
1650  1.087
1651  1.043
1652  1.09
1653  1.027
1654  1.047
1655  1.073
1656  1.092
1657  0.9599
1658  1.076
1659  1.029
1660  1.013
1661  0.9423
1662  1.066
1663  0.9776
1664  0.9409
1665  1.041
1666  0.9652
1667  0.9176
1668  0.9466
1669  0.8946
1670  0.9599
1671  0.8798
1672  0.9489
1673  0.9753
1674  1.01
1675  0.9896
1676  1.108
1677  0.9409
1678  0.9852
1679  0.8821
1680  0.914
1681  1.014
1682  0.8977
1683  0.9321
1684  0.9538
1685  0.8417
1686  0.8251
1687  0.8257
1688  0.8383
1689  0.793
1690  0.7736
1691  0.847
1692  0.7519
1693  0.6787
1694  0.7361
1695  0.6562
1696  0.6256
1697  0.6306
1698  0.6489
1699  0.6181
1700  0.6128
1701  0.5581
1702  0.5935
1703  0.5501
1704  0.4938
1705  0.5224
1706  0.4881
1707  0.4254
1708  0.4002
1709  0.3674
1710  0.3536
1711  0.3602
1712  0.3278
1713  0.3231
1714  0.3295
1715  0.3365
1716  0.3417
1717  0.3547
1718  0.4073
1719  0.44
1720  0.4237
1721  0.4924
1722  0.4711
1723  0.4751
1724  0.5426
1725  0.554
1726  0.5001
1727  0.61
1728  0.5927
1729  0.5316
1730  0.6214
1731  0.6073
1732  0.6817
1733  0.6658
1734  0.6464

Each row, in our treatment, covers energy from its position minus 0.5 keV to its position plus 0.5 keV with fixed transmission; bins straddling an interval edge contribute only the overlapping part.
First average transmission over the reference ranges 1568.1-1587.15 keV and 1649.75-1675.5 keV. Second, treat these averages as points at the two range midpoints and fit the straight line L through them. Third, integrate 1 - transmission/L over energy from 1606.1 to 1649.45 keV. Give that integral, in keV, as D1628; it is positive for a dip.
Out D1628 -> 4.8 keV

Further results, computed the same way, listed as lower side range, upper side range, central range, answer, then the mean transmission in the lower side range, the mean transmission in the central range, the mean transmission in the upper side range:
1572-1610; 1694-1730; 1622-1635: 5.8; 2.18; 0.923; 0.49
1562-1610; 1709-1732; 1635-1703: 7.3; 2.01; 0.924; 0.457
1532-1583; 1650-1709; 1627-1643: 4.0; 1.85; 0.907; 0.847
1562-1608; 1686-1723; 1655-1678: 0.3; 2.01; 0.987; 0.542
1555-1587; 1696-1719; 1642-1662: -1.5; 1.78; 1.07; 0.46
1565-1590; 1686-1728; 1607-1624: -1.0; 1.95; 1.64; 0.543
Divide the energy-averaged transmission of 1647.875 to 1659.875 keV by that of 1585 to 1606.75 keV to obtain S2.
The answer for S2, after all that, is 0.5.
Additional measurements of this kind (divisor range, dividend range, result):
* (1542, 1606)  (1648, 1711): 0.42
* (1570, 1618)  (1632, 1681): 0.48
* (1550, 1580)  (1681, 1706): 0.43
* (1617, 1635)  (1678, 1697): 0.78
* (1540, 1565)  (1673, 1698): 0.45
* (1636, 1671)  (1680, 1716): 0.61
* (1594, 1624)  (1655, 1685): 0.52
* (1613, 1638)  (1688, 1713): 0.51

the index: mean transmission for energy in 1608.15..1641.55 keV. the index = 1.23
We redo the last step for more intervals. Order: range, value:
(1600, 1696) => 1.17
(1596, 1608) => 2.22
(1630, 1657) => 1.01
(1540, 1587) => 1.88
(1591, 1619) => 2.03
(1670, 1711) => 0.745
